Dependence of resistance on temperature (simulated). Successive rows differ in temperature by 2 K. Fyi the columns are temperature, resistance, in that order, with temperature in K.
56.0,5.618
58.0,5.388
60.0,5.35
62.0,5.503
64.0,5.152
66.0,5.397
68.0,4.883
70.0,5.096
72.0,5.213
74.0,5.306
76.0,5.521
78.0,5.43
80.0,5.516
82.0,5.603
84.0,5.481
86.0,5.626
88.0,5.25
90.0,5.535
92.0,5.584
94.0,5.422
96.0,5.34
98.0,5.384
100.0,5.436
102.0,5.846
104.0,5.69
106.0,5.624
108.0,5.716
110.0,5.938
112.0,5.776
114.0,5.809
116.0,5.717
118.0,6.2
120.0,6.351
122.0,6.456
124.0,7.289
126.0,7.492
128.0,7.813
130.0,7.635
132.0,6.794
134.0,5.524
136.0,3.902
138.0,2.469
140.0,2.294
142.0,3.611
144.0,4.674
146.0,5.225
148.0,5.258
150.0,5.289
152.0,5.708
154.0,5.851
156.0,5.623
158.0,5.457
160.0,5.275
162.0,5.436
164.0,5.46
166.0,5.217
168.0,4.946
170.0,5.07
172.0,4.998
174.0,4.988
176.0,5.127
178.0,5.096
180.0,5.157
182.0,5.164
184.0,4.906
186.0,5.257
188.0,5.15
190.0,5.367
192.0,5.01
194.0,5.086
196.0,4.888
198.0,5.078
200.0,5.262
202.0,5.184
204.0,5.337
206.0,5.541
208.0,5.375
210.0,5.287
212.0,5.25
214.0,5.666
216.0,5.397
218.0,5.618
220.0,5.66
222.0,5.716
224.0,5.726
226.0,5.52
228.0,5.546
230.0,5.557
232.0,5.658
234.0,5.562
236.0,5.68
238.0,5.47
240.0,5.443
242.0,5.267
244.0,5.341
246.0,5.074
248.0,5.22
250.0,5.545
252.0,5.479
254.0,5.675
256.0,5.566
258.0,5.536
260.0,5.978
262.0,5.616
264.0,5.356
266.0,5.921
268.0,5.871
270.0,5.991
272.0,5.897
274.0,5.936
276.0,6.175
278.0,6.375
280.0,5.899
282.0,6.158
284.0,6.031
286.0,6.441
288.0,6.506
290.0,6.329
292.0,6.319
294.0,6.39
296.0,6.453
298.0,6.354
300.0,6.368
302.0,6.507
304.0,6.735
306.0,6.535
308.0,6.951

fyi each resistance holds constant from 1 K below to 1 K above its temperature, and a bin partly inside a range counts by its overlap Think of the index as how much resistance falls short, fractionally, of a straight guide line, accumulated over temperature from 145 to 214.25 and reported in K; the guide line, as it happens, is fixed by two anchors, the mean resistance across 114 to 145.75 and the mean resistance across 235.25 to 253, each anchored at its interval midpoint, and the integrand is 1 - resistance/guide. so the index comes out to 3.28 K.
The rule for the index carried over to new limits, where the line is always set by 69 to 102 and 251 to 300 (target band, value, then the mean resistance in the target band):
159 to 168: 0.6 K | 5.3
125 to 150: 1.6 K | 5.23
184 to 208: 2.4 K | 5.19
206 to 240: 1.8 K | 5.54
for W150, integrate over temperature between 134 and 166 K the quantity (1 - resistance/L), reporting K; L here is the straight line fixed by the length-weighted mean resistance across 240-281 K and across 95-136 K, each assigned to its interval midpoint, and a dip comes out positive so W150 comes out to 6.5 K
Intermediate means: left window 6.14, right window 5.68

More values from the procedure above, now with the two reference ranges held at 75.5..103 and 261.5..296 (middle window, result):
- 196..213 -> 1.7 K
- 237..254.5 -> 1.8 K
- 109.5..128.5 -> -3.0 K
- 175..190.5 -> 1.7 K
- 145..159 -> 0.5 K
